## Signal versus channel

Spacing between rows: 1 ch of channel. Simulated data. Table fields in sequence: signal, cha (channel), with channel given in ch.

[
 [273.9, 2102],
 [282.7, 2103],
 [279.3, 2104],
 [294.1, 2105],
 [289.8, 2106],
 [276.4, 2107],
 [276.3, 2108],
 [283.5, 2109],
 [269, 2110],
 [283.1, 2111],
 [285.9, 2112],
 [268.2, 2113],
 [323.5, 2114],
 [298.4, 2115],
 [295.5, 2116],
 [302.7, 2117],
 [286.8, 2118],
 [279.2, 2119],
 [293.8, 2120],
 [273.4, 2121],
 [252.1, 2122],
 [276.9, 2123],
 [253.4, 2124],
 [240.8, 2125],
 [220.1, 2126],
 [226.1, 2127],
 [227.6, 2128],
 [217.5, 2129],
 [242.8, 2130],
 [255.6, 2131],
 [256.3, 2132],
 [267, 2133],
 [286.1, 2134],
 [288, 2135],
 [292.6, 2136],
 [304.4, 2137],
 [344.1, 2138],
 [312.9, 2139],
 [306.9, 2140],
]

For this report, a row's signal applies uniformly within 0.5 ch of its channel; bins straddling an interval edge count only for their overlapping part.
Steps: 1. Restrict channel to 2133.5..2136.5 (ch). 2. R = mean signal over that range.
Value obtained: 289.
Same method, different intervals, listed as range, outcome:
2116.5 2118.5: 295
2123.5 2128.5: 234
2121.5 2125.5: 256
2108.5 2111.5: 279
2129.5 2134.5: 262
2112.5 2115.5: 297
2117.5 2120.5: 287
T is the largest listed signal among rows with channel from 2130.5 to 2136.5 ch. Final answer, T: 292.6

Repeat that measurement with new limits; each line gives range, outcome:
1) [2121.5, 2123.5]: 276.9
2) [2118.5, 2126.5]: 293.8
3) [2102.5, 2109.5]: 294.1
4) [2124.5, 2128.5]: 240.8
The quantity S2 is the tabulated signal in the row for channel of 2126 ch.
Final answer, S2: 220.1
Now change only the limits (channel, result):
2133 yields 267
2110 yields 269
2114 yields 323.5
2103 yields 282.7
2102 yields 273.9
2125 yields 240.8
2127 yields 226.1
